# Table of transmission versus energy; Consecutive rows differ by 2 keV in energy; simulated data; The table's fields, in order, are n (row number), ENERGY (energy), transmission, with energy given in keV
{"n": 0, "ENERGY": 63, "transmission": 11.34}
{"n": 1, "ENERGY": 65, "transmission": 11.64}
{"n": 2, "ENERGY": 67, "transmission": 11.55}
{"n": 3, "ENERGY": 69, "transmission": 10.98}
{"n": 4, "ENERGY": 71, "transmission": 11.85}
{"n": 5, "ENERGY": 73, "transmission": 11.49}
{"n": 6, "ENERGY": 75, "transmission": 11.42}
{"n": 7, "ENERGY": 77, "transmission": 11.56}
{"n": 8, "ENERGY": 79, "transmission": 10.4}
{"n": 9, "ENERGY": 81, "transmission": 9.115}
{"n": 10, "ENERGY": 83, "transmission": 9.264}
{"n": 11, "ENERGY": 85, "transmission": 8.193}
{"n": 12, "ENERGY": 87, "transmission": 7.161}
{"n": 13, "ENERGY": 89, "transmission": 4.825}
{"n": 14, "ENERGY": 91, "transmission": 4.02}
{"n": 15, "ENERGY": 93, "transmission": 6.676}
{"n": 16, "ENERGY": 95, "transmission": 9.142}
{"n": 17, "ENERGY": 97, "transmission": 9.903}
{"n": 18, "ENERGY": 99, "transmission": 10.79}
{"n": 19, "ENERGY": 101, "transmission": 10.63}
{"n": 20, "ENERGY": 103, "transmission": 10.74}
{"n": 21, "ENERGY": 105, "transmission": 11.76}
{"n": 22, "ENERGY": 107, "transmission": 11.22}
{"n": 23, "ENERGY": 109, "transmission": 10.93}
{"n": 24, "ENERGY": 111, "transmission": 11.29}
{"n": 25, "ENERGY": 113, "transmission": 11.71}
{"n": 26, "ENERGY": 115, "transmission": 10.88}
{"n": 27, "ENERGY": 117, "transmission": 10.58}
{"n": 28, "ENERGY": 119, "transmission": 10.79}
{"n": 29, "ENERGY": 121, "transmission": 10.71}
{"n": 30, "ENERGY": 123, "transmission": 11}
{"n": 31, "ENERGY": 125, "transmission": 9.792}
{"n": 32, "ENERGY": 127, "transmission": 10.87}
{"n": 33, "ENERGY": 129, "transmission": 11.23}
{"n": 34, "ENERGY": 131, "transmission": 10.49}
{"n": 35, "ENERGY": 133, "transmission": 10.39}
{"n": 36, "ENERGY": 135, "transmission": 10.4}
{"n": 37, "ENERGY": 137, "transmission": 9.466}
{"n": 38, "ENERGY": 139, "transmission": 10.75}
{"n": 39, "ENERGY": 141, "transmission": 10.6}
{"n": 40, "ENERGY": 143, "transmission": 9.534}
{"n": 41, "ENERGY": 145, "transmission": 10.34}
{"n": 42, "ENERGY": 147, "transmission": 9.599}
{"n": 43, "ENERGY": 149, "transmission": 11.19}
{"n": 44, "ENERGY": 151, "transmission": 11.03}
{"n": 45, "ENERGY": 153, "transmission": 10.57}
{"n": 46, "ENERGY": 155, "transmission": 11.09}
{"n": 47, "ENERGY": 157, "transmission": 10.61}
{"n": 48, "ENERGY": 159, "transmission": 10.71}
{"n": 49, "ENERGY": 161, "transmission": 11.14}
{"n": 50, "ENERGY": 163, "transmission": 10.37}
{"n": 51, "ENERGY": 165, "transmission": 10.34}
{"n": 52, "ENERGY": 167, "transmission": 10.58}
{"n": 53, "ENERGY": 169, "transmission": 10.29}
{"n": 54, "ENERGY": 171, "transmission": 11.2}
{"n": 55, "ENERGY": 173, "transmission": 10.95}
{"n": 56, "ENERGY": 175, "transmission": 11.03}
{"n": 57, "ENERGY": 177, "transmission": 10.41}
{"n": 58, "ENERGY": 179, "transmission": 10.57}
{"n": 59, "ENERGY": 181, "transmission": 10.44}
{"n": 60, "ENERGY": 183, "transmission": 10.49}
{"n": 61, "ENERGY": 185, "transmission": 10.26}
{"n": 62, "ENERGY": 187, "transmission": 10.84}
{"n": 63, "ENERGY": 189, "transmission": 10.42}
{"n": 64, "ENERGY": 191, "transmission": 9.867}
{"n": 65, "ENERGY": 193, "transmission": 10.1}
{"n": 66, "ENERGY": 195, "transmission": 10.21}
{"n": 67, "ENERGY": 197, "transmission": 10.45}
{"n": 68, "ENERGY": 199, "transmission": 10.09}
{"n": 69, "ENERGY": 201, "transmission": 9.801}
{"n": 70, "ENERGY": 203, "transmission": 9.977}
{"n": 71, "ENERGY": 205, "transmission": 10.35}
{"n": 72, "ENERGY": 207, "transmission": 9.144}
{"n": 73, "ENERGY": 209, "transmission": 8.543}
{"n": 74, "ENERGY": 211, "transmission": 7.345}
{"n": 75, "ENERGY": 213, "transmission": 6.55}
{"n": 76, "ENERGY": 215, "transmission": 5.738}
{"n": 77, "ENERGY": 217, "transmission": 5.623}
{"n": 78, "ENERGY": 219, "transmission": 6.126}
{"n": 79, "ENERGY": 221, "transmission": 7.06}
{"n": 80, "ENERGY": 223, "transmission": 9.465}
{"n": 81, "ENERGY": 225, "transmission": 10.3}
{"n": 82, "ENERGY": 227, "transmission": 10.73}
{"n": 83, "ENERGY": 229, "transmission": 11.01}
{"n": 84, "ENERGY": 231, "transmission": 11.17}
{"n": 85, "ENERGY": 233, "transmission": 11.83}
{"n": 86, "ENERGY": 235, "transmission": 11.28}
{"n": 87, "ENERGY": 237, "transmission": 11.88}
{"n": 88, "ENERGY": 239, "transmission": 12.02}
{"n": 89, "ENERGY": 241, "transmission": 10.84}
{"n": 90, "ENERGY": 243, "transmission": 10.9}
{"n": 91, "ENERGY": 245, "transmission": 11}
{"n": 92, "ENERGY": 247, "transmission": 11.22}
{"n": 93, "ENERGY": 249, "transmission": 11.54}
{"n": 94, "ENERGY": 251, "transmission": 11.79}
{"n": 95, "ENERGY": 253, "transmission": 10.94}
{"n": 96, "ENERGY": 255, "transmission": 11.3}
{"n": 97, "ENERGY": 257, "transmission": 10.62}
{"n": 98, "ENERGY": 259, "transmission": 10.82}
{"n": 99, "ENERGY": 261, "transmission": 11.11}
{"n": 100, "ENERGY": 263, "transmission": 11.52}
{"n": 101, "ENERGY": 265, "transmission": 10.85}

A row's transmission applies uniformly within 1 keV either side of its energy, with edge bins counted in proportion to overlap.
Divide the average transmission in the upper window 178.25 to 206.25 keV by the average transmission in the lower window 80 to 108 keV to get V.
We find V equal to 1.2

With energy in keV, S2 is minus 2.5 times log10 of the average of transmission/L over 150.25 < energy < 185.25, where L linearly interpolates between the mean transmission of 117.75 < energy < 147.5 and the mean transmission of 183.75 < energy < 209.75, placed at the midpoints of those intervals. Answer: -0.05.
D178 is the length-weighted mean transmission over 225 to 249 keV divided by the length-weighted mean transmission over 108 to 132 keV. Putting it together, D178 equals 1.03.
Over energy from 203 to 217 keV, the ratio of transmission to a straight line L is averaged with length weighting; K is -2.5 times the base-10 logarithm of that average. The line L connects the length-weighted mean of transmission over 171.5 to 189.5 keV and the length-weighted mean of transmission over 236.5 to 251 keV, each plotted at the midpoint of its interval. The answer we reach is 0.35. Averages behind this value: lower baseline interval 10.6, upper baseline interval 11.4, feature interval 7.92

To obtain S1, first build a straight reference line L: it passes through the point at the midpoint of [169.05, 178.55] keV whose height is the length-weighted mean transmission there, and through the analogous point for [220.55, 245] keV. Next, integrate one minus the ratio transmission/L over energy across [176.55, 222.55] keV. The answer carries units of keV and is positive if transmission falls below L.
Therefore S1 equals 7.1 keV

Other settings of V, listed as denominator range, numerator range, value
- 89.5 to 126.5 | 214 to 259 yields 1.01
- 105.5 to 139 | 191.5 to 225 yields 0.80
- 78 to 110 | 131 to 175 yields 1.17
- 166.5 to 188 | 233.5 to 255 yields 1.07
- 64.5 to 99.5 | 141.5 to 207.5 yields 1.11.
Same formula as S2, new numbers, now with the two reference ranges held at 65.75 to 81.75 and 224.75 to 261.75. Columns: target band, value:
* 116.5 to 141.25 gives 0.06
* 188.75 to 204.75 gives 0.11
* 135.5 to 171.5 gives 0.06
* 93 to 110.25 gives 0.07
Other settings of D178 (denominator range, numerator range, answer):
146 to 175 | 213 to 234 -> 0.82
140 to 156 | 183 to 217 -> 0.88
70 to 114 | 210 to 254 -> 1.01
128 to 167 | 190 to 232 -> 0.86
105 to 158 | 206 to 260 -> 0.93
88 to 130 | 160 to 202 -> 1.05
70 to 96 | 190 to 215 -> 1.04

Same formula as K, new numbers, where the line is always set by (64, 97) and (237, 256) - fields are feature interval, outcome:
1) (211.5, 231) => 0.32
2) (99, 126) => -0.13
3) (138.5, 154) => -0.03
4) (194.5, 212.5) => 0.15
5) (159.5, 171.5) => -0.03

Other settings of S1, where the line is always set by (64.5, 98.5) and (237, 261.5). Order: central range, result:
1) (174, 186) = -0.11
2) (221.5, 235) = 0.40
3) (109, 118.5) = -1.34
